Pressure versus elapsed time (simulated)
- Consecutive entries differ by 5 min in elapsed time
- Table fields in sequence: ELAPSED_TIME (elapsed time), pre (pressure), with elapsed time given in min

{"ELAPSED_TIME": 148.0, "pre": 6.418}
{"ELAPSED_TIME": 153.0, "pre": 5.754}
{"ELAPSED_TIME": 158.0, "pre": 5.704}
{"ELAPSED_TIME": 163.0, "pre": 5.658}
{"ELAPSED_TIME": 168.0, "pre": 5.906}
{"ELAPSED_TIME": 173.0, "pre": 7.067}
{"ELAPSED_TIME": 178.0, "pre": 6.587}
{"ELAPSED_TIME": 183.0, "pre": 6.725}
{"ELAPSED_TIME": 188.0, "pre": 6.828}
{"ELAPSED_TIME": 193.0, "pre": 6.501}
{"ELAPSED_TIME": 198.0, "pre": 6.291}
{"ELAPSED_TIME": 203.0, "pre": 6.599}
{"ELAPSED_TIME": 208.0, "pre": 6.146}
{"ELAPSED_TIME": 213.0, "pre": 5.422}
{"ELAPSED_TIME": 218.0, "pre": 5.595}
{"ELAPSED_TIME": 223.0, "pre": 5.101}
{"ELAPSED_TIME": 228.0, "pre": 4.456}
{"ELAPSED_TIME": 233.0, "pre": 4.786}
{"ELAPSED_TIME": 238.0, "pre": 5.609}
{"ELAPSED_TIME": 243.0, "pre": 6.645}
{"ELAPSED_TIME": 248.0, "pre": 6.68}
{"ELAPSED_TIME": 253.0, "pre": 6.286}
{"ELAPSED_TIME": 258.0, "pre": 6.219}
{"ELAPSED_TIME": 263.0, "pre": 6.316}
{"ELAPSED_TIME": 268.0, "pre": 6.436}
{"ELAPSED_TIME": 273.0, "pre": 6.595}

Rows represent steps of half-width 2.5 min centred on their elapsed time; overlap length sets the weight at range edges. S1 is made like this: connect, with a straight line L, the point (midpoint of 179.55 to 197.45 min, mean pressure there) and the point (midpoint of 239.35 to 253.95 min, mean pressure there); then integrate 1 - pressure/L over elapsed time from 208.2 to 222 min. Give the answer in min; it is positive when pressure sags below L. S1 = 2.1 min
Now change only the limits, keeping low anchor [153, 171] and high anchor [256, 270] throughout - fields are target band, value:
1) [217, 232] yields 2.8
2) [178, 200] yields -2.4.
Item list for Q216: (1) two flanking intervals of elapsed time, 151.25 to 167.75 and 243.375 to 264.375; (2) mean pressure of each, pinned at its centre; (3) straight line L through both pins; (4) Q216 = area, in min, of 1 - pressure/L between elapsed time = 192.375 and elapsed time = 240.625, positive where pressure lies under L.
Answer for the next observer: 4.0 min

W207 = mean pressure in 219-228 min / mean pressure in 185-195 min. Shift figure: 0.75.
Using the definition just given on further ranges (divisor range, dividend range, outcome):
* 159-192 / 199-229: 0.88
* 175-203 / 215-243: 0.80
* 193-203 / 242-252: 1.03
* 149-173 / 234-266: 1.05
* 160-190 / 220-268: 0.90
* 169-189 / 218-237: 0.74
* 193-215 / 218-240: 0.82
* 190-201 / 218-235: 0.76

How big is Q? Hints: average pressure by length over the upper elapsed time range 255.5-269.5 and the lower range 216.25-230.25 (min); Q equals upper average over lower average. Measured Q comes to 1.26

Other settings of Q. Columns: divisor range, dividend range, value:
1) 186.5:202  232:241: 0.82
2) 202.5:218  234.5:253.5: 1.05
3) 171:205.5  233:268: 0.93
